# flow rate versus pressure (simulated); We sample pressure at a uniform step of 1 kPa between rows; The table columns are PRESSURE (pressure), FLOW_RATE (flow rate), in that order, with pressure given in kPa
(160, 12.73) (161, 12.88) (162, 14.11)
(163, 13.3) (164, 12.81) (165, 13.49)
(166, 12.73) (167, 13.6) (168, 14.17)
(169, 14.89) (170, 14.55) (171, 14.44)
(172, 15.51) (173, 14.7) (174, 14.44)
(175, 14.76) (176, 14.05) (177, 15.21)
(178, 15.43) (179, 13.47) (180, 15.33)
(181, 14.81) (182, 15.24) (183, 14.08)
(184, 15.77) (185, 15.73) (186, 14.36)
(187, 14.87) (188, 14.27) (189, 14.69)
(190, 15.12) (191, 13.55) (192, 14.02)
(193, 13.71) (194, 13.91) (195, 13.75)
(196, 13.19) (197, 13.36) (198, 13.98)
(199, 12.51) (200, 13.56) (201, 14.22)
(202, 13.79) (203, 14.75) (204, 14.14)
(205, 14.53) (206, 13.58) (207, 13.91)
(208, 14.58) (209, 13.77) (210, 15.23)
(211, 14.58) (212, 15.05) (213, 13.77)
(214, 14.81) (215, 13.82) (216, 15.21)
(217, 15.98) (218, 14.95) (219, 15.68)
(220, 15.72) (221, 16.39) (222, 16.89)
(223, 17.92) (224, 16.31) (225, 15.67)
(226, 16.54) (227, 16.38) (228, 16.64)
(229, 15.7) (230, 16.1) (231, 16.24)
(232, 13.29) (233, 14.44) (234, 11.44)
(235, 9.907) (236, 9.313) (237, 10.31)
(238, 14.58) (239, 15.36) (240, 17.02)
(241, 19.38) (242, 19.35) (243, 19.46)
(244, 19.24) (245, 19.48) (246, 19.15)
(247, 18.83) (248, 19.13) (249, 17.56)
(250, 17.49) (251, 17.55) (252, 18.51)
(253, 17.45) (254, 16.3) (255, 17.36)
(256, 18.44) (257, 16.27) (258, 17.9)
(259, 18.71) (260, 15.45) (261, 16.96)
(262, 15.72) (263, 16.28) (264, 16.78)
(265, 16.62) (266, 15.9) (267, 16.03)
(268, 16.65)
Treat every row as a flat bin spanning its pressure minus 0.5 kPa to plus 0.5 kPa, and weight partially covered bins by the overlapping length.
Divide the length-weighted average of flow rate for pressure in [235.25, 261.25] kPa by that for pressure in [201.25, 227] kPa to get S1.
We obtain 1.13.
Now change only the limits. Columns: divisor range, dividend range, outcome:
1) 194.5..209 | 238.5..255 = 1.31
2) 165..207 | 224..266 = 1.15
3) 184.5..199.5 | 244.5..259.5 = 1.28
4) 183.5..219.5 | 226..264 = 1.15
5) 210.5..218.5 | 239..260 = 1.22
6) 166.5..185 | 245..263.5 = 1.19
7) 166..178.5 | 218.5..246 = 1.08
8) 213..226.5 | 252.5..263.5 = 1.08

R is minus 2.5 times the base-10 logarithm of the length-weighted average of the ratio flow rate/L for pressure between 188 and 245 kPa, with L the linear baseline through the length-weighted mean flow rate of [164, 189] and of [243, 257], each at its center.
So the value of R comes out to 0.113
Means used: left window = 14.5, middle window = 14.9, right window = 18.2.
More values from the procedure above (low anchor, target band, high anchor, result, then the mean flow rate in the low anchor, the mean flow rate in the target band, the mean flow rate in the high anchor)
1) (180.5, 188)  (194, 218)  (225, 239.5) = 0.027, 14.9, 14.2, 14.1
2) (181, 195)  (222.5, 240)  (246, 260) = 0.147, 14.5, 14.6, 17.8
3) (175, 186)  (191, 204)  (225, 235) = 0.089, 14.9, 13.7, 15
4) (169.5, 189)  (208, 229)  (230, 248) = -0.006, 14.8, 15.5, 15.8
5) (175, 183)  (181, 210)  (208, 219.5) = 0.042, 14.7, 14.2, 14.8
